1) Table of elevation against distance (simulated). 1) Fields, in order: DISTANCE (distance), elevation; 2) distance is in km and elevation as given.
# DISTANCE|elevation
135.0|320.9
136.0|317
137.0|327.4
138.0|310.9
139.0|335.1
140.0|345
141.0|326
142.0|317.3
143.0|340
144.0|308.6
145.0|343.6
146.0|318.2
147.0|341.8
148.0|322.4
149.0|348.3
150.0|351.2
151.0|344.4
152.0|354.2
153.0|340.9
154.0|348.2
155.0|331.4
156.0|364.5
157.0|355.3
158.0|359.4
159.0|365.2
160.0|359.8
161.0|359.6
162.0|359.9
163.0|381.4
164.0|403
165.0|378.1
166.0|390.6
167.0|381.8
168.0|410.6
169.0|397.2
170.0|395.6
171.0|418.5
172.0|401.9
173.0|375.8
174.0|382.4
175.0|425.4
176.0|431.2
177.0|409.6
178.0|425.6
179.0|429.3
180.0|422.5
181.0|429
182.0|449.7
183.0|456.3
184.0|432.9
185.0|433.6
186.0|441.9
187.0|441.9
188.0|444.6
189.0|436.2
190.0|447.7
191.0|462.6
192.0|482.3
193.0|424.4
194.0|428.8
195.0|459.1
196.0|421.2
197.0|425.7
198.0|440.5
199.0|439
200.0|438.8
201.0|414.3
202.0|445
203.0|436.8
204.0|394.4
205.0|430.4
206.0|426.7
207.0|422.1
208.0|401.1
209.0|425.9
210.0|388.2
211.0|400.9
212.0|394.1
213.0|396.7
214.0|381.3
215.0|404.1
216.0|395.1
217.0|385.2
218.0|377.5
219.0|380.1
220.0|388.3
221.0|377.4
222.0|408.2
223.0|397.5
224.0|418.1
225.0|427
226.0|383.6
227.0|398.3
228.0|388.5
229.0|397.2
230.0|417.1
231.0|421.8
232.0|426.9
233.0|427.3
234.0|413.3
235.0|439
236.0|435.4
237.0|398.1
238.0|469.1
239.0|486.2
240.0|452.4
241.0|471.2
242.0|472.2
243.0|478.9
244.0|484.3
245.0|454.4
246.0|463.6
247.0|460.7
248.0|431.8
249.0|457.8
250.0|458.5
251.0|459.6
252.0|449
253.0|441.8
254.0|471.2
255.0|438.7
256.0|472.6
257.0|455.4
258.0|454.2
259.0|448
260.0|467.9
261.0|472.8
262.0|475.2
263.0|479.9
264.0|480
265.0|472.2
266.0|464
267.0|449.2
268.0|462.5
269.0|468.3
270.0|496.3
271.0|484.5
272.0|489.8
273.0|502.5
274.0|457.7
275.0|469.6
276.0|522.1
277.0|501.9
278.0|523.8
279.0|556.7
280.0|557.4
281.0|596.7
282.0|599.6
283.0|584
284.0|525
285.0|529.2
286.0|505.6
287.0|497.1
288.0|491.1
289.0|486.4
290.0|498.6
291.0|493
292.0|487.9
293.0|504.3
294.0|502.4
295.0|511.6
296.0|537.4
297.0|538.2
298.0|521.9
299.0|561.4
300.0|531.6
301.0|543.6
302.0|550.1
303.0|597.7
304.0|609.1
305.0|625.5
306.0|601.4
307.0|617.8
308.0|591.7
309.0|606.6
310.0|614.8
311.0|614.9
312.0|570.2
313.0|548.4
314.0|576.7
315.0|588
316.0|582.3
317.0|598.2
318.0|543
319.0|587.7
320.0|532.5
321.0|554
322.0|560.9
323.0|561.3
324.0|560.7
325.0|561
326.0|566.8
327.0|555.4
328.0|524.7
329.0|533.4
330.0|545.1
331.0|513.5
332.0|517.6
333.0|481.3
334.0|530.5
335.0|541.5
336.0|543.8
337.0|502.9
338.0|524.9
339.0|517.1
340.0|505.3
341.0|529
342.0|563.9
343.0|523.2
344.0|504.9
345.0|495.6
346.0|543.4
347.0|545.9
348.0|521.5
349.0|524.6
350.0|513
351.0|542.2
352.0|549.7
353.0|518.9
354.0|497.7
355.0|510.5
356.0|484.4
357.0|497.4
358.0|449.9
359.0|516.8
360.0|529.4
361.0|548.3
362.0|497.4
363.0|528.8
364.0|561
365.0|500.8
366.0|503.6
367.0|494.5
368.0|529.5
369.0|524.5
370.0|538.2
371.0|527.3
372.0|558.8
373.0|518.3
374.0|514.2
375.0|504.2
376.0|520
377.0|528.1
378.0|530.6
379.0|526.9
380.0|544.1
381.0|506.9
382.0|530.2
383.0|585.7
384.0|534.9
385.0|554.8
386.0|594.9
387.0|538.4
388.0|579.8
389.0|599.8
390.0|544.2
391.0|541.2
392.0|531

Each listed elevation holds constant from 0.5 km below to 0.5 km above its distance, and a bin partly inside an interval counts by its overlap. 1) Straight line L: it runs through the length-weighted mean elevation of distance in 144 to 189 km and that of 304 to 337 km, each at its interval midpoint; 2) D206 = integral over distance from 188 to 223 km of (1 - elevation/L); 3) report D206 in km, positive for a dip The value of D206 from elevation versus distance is 1.1 km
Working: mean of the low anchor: 387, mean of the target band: 417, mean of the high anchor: 564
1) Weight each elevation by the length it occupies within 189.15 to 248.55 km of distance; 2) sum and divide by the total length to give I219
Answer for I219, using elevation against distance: 425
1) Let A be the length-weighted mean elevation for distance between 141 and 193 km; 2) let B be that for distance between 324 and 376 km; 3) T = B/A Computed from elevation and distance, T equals 1.3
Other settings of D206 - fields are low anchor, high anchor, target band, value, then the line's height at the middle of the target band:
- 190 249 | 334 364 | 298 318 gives -3.79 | 490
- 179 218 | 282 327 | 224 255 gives 2.28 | 476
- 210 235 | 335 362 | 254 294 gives -4.07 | 449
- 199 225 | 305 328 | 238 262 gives 0.33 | 468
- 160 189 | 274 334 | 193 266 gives 5.71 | 469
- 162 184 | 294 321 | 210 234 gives 3.50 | 468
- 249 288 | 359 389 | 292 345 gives -4.23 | 511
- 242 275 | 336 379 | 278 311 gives -4.35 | 486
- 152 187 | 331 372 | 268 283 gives -1.55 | 468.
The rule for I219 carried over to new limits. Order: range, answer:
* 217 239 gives 410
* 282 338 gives 549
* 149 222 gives 405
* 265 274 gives 476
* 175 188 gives 434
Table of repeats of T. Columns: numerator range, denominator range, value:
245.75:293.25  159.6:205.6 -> 1.16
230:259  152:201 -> 1.10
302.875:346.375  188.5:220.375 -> 1.33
